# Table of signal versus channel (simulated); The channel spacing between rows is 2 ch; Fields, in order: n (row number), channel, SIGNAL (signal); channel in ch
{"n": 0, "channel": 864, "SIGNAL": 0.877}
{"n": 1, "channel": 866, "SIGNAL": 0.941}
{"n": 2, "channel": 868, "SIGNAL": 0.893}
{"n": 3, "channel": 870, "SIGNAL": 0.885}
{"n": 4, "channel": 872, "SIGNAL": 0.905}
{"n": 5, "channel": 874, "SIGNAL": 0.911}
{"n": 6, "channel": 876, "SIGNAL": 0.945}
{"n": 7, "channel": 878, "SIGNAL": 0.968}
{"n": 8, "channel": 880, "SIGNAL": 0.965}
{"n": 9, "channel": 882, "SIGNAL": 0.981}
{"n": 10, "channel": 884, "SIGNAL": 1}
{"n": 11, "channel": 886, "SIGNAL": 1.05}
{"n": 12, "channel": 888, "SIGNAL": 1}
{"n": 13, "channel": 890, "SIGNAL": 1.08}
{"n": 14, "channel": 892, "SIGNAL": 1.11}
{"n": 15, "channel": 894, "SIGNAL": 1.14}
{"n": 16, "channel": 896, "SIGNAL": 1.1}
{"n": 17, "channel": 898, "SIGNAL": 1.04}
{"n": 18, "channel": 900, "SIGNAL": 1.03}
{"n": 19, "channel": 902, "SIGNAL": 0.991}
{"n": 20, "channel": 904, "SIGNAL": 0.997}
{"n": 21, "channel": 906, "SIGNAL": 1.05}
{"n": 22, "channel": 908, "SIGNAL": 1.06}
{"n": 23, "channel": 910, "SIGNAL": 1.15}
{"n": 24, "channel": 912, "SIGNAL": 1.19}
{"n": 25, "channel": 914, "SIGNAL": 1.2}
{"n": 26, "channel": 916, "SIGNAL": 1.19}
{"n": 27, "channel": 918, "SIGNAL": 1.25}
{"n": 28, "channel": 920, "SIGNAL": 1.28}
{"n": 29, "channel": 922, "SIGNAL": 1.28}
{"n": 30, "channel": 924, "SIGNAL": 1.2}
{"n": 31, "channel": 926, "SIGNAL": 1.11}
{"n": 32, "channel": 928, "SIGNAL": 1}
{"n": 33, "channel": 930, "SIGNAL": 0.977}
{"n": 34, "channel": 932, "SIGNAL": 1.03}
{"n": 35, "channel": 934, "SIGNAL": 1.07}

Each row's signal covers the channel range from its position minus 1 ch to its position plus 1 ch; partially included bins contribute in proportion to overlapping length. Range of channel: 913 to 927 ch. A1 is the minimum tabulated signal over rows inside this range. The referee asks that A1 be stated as 1.11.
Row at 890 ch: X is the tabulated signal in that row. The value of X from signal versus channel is 1.08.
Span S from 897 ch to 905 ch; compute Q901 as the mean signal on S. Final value 1.01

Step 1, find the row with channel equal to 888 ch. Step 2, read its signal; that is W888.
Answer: 1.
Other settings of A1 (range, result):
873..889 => 0.911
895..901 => 1.03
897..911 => 0.991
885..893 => 1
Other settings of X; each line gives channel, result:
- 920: 1.28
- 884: 1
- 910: 1.15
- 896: 1.1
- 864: 0.877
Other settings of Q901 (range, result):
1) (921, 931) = 1.11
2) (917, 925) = 1.25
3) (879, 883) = 0.973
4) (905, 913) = 1.11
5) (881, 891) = 1.02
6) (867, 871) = 0.889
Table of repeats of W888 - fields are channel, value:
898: 1.04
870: 0.885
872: 0.905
